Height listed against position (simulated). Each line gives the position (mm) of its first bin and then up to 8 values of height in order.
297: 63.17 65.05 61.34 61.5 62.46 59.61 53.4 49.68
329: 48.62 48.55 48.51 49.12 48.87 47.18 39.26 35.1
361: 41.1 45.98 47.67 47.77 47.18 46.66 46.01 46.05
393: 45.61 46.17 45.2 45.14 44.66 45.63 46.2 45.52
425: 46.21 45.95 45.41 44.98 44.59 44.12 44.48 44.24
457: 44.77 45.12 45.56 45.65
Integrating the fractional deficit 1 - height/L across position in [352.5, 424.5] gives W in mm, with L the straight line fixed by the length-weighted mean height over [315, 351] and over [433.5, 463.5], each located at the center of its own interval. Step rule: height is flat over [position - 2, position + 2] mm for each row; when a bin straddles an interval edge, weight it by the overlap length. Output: 4.0 mm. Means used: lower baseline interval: 50.4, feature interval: 45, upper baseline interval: 44.7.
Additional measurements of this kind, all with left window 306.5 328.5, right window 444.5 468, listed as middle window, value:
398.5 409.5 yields 0.9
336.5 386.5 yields 7.2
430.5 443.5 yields 0.4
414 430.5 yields 0.6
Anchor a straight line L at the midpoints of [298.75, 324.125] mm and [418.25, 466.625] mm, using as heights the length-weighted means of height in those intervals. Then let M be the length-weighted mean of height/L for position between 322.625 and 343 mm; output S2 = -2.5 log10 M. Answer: 0.18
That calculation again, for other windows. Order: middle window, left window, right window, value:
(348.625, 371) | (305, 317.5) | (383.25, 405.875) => 0.23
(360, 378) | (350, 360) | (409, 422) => -0.15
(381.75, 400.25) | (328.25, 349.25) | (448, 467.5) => 0.02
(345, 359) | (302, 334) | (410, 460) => 0.26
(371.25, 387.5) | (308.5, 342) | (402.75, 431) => 0.04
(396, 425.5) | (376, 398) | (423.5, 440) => 0.01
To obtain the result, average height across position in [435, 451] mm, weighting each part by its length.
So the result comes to 44.5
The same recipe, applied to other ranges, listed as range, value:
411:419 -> 45.9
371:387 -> 46.9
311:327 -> 56.3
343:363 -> 42.3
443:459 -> 44.4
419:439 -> 45.6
